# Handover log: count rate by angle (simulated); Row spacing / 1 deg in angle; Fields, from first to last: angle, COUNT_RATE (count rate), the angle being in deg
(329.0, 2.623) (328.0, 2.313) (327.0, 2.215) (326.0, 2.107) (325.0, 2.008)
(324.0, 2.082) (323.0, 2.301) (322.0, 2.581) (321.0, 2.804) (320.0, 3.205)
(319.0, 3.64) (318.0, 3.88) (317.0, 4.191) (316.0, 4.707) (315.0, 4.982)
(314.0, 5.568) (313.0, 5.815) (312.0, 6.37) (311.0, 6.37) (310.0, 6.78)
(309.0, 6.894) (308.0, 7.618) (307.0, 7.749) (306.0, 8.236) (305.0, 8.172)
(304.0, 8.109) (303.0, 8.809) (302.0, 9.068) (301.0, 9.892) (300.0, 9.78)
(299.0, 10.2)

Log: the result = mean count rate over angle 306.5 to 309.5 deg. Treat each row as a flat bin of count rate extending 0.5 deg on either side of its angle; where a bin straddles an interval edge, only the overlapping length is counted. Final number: 7.42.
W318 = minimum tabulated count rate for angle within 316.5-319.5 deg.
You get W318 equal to 3.64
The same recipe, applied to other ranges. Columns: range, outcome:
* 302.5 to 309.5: 6.894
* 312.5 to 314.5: 5.568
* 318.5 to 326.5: 2.008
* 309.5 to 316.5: 4.707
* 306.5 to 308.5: 7.618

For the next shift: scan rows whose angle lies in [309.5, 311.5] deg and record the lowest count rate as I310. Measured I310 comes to 6.37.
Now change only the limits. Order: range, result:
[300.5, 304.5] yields 8.109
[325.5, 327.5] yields 2.107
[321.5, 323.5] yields 2.301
